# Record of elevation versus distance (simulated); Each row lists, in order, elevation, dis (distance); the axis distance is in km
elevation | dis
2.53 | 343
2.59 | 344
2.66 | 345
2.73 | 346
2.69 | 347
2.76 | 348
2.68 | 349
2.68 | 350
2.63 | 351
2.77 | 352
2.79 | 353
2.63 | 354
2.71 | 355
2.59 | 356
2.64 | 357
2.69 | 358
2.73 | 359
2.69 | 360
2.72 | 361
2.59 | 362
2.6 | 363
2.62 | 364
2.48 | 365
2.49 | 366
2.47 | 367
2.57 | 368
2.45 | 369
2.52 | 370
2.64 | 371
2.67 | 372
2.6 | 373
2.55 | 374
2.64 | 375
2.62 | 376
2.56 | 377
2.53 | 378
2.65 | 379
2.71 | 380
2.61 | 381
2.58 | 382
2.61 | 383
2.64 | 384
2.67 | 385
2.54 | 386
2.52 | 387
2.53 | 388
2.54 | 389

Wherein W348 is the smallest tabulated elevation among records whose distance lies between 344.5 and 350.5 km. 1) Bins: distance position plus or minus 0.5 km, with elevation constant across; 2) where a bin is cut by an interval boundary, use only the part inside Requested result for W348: 2.66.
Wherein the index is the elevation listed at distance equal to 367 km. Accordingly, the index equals 2.47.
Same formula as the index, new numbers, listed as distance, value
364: 2.62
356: 2.59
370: 2.52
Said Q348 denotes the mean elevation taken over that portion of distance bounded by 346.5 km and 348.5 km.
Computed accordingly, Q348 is 2.72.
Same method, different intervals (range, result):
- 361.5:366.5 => 2.56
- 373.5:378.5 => 2.58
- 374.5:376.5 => 2.63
